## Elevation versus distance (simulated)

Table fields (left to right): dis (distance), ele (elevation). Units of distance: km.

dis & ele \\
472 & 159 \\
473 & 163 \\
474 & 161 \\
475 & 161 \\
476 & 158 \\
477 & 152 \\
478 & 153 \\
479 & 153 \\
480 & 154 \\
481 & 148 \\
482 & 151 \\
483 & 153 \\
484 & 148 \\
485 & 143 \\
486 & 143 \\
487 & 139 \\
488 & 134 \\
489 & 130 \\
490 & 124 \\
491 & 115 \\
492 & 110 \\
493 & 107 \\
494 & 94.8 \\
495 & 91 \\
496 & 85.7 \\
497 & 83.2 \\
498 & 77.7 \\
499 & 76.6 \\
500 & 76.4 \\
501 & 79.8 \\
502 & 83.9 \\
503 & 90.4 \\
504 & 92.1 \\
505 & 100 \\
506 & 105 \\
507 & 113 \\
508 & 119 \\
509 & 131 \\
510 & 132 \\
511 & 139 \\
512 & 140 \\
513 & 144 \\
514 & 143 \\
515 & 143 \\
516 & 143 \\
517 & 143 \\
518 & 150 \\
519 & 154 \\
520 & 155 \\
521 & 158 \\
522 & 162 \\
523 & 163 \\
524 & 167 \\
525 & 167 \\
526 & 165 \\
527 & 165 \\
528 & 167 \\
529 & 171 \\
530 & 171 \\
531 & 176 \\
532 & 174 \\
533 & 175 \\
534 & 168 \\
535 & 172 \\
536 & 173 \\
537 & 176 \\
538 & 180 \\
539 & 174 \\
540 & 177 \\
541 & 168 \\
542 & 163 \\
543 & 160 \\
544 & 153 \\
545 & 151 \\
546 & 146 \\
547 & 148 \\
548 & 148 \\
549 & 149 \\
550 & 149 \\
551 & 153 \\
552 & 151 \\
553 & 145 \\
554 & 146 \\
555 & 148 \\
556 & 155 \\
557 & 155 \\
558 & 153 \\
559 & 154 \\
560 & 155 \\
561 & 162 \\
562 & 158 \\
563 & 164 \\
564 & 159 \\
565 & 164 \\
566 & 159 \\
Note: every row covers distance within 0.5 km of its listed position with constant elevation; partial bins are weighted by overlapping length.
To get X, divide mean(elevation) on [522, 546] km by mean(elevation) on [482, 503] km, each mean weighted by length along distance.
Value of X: 1.52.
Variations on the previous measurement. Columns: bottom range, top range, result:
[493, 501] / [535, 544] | 2.01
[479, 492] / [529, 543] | 1.24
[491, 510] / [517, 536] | 1.71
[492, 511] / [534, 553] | 1.64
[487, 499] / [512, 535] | 1.52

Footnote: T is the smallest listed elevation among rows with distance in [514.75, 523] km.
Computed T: 143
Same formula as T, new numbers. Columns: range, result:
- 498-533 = 76.4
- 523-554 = 145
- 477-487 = 139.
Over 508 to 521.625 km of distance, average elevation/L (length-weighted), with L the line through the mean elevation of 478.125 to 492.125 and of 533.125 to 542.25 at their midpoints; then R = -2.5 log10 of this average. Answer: 0.109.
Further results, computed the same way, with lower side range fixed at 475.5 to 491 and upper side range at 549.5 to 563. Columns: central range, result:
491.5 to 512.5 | 0.40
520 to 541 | -0.13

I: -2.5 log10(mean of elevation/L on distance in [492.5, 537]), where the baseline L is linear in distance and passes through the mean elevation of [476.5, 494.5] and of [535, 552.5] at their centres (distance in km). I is 0.12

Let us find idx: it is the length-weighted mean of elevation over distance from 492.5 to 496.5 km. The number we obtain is 94.6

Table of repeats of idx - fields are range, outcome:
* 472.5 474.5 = 162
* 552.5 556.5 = 148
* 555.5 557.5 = 155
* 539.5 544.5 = 164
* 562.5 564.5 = 162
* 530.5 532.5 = 175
